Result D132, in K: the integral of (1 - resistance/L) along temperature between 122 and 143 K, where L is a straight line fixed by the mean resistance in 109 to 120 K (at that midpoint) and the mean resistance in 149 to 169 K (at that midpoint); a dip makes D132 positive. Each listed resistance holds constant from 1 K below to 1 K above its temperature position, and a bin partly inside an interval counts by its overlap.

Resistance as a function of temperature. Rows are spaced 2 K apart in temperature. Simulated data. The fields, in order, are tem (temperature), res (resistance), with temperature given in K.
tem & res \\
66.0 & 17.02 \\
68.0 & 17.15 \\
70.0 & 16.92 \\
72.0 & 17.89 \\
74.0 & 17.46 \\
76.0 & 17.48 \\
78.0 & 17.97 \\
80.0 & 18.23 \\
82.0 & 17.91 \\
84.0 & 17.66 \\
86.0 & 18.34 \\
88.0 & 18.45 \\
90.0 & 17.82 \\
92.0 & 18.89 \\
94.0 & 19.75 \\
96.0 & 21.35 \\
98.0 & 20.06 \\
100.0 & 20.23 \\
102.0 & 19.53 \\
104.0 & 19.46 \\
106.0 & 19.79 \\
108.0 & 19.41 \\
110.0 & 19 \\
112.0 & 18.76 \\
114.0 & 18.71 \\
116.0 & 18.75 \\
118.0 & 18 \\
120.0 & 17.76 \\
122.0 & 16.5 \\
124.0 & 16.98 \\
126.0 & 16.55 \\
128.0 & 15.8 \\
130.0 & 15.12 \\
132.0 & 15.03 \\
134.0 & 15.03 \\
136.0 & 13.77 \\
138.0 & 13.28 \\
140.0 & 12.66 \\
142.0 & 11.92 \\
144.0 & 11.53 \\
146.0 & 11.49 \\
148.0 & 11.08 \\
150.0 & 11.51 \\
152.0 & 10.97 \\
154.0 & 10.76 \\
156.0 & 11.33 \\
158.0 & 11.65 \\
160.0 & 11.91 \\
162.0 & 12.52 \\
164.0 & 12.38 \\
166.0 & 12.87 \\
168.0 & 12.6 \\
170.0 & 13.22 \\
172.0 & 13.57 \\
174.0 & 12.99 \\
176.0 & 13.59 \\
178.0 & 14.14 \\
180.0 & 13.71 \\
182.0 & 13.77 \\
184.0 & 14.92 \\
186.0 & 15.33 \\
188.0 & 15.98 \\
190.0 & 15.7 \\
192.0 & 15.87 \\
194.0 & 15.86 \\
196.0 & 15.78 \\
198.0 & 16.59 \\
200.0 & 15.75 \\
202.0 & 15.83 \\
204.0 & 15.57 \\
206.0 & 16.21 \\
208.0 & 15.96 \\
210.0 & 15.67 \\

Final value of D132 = 1.6 K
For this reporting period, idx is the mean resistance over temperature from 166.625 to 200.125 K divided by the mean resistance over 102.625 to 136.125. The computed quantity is 0.8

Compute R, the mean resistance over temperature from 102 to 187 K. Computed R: 14.6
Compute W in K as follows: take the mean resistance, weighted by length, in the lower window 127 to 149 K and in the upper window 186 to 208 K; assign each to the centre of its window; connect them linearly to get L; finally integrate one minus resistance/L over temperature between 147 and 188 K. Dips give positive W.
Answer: 5.1 K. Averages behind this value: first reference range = 13.3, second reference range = 15.9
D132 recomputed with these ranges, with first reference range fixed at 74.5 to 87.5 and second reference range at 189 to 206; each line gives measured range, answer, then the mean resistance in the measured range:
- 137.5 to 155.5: 5.5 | 11.6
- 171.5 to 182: 1.7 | 13.6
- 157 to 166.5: 2.5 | 12.2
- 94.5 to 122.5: -2.7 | 19.2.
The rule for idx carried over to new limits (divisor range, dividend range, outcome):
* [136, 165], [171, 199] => 1.25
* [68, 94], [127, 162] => 0.70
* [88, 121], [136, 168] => 0.62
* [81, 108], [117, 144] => 0.79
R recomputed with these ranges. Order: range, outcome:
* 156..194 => 13.7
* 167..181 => 13.4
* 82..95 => 18.4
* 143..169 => 11.7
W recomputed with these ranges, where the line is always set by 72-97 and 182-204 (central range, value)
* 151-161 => 3.2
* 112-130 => 0.2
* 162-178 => 3.1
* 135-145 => 2.6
